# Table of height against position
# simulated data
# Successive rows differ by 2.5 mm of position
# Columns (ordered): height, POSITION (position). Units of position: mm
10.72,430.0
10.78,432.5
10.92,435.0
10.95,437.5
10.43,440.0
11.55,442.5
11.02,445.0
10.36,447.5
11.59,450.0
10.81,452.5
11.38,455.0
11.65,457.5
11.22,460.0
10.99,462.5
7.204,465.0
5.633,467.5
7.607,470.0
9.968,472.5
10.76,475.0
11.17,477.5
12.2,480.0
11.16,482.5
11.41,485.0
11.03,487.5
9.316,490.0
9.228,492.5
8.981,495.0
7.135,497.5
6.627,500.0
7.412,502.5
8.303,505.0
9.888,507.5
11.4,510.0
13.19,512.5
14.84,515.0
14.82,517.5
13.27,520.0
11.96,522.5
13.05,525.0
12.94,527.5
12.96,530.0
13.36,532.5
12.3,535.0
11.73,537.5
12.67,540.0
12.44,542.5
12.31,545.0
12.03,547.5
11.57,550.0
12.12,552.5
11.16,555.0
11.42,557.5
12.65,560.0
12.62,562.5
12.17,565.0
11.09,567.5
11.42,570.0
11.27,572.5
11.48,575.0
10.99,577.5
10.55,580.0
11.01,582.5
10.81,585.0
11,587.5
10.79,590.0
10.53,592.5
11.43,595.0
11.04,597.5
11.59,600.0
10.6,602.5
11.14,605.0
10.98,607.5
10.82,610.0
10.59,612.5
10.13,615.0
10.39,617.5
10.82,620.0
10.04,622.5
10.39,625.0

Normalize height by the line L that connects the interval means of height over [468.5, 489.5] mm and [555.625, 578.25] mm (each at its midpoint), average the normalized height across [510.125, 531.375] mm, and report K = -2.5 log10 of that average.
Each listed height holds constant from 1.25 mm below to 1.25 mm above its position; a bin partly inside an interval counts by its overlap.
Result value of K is -0.20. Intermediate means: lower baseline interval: 10.6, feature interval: 13.3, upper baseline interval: 11.7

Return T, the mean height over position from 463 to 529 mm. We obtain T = 10.4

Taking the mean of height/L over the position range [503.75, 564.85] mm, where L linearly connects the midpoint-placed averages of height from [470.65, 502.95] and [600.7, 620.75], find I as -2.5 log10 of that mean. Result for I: -0.21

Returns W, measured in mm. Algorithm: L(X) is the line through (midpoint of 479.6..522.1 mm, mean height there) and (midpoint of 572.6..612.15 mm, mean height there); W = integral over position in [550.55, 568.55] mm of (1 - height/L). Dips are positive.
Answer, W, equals -1.73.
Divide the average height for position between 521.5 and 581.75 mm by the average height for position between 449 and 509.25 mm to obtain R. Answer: 1.2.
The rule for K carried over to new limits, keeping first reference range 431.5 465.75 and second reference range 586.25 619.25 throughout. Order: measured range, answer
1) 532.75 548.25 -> -0.139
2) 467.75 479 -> 0.137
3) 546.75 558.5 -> -0.078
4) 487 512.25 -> 0.197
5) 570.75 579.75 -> -0.033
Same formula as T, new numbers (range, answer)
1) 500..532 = 11.8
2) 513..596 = 12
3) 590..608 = 11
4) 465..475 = 8.05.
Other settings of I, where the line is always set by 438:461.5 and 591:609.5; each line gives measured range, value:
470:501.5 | 0.13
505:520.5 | -0.13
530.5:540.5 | -0.14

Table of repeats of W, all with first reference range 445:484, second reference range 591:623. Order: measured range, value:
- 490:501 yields 2.3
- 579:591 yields -0.1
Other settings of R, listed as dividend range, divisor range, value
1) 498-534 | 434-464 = 1.05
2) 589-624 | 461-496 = 1.10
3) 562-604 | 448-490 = 1.08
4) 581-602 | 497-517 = 1.09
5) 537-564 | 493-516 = 1.25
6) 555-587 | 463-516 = 1.18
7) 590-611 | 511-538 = 0.84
